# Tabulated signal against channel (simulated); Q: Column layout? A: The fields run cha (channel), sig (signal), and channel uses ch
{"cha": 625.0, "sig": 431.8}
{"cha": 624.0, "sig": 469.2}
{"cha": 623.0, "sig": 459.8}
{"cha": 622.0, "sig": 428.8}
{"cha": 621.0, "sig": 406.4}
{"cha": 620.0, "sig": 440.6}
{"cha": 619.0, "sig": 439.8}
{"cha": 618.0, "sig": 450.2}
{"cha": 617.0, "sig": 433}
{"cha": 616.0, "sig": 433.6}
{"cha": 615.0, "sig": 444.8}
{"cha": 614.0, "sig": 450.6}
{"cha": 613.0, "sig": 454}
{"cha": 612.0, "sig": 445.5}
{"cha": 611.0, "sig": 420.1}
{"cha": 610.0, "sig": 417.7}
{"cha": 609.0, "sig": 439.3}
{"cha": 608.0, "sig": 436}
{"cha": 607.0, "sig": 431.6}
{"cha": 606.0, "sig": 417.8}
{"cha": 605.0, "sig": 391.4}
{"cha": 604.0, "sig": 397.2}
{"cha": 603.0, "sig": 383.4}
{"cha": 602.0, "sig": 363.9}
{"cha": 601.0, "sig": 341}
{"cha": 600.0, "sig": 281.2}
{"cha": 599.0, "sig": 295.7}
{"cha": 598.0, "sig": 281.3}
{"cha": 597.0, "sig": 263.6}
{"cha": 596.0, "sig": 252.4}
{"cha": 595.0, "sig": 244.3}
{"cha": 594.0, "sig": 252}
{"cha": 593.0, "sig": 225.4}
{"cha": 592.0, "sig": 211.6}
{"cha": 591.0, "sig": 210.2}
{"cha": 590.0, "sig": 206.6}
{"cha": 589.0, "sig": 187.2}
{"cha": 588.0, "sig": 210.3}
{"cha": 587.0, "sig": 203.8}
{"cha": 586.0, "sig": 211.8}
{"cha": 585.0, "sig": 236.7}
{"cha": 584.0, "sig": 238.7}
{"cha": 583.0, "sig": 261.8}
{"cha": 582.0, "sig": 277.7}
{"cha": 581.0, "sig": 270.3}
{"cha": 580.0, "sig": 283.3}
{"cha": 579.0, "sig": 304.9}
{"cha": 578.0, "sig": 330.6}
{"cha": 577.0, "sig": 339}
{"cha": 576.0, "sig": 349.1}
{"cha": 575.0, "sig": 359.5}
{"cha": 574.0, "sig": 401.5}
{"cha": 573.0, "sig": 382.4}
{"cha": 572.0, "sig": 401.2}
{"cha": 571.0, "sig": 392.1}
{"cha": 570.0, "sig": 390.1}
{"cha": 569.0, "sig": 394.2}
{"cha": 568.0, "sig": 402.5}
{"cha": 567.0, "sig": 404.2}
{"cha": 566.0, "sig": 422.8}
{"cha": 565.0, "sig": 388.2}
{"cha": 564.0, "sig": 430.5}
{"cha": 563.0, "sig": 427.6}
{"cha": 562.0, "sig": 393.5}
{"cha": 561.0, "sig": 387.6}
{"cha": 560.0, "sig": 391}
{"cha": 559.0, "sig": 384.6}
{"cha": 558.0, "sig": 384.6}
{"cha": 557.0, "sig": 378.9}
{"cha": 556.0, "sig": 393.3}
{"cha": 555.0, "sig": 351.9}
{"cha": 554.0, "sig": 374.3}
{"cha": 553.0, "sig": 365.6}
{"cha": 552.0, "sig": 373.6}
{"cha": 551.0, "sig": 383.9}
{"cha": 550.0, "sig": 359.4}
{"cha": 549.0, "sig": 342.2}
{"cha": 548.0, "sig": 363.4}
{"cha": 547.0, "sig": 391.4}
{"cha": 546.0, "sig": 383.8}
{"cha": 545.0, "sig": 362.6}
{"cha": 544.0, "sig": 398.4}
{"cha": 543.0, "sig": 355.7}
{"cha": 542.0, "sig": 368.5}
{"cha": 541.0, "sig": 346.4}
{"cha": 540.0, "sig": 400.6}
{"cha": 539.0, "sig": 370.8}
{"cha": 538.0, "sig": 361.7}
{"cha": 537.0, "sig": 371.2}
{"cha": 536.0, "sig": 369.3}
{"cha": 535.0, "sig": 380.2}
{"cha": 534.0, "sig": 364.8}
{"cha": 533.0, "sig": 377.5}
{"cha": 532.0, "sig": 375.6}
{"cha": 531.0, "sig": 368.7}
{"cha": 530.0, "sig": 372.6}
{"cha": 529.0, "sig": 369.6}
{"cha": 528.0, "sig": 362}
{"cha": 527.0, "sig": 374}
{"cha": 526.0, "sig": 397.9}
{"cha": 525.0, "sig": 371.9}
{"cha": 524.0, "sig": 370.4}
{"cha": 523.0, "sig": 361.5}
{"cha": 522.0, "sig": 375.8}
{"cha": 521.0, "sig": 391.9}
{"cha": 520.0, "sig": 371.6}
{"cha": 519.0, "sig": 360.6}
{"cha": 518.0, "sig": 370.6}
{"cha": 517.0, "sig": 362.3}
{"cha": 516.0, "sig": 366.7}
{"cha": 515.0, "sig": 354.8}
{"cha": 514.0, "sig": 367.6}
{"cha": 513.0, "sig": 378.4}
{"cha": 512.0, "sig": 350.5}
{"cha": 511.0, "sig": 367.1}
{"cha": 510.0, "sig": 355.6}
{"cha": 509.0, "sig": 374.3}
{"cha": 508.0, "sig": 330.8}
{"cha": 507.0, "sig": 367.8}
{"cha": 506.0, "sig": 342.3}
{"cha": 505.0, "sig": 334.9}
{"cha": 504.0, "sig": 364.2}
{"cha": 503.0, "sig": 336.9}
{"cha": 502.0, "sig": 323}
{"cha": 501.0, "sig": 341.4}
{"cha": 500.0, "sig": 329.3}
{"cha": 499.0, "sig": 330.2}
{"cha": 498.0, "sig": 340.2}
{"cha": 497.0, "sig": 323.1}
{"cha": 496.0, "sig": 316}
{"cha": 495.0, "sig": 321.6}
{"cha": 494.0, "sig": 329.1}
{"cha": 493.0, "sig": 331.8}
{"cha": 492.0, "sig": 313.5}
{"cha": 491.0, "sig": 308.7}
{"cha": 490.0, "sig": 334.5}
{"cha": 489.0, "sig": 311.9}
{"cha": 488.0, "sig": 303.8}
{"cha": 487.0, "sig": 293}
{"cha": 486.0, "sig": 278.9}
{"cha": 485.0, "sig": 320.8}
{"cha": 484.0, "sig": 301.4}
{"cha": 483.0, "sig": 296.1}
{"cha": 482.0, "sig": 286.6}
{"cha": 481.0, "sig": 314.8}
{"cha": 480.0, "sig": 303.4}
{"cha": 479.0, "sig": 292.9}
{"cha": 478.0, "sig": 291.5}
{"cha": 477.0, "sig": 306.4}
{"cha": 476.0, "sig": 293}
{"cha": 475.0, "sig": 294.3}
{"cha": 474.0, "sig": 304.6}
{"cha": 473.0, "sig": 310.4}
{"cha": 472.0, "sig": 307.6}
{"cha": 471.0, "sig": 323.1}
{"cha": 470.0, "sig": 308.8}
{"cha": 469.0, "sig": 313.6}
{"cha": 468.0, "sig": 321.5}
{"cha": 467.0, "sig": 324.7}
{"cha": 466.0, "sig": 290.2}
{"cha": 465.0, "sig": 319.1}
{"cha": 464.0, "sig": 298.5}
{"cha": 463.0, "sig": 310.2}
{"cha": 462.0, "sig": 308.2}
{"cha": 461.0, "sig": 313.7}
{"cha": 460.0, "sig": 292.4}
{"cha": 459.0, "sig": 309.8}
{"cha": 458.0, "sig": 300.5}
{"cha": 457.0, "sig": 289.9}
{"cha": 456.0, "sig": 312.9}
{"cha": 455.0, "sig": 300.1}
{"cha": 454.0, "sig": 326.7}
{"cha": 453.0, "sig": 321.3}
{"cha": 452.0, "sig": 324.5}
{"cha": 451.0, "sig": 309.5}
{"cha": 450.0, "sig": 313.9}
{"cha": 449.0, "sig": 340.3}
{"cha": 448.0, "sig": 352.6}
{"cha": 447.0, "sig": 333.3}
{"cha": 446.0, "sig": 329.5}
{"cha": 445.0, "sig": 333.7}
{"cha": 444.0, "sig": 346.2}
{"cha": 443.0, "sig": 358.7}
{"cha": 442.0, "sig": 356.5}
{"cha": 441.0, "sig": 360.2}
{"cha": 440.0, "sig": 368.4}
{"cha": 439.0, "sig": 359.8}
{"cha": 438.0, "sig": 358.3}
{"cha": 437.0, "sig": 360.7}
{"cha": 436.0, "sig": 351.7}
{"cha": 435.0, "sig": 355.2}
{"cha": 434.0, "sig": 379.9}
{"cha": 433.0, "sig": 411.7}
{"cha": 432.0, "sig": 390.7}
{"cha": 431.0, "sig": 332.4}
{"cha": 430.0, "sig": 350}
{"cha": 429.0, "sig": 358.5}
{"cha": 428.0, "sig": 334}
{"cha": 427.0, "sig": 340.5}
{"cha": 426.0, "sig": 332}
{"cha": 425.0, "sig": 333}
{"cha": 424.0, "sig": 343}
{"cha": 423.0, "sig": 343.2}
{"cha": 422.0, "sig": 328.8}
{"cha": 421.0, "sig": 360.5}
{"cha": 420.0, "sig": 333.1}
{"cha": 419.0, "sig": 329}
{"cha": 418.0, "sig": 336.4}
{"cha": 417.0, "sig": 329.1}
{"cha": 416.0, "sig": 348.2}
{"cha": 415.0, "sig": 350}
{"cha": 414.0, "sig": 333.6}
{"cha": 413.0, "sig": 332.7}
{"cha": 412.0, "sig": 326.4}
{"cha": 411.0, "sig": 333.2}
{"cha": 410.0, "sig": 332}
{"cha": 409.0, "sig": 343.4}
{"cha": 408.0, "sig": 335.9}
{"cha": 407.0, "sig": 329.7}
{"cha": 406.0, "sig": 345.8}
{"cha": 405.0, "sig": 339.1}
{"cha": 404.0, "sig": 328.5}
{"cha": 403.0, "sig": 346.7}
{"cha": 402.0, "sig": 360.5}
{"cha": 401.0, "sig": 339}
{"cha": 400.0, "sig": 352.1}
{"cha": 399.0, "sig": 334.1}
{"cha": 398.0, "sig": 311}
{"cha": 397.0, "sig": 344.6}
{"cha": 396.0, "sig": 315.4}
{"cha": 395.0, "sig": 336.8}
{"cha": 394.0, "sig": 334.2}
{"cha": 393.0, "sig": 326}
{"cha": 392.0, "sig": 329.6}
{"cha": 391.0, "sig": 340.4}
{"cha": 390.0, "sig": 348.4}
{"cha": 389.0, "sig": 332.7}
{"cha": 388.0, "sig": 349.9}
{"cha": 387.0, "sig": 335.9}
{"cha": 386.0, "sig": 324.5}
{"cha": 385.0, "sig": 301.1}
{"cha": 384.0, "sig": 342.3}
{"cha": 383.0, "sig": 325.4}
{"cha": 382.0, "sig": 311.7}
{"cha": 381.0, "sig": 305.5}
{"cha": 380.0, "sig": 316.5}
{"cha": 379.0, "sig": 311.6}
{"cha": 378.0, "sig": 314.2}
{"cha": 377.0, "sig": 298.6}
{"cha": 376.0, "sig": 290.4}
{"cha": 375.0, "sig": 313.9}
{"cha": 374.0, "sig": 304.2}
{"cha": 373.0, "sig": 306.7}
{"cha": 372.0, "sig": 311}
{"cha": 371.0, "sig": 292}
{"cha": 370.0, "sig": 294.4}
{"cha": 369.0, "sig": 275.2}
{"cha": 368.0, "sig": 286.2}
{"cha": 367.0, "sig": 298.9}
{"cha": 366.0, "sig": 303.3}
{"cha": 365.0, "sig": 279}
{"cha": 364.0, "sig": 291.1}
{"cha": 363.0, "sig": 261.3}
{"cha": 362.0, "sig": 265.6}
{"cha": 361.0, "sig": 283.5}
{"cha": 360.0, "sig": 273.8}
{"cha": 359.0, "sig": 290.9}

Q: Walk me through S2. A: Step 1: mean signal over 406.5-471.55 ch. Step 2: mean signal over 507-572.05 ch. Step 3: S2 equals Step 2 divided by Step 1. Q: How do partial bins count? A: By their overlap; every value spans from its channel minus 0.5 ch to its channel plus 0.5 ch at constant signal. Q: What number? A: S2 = 1.1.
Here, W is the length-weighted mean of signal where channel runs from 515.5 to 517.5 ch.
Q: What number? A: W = 364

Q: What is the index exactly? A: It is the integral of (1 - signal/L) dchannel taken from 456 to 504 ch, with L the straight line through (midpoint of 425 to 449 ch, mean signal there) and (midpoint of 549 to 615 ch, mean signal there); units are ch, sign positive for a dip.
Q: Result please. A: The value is 5.4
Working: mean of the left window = 354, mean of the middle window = 312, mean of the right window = 344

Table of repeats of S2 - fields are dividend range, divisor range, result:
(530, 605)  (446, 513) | 1.06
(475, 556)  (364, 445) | 1.05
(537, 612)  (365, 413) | 1.07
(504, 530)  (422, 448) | 1.04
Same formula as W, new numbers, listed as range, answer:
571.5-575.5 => 386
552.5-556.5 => 371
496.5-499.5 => 331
